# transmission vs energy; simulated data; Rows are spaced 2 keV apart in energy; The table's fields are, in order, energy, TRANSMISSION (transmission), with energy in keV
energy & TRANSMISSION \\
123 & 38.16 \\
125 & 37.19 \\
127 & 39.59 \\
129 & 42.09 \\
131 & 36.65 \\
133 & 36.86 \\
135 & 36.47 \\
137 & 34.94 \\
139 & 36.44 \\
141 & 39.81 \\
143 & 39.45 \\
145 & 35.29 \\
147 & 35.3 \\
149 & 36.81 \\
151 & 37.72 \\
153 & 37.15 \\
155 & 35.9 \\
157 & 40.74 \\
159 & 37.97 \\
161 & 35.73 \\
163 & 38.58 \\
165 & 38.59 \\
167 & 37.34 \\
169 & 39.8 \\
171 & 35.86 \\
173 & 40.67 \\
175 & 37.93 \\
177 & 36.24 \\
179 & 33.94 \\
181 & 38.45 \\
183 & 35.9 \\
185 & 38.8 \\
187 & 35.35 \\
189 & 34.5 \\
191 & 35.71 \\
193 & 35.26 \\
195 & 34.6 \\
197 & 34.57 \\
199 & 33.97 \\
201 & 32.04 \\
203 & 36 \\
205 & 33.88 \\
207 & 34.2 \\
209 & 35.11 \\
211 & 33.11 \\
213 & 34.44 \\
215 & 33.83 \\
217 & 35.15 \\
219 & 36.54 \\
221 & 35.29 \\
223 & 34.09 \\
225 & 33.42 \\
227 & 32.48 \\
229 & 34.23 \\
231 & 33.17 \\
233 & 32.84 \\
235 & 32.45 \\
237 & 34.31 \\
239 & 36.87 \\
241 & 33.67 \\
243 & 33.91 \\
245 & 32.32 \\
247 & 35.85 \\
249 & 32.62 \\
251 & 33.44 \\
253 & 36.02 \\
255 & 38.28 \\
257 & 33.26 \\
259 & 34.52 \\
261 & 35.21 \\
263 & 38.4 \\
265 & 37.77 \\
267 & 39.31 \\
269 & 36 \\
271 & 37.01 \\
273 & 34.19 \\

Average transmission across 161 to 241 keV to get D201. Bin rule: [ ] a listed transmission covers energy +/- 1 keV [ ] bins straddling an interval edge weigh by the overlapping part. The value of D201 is 35.4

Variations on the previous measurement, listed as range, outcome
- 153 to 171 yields 37.9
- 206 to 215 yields 34.2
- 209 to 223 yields 34.7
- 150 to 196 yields 37.1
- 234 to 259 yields 34.4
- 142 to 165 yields 37.4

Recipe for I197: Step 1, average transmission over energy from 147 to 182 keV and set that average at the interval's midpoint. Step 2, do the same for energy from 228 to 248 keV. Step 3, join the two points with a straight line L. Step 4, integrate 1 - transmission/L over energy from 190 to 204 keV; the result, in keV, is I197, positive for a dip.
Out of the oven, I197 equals 0.5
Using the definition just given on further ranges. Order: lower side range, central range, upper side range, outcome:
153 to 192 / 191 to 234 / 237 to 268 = 2.48 keV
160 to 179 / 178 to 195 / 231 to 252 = 0.39 keV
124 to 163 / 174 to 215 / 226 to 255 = 0.59 keV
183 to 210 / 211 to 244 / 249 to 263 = 0.88 keV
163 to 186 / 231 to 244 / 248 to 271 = 0.87 keV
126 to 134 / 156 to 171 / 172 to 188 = -0.21 keV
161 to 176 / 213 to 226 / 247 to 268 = 0.77 keV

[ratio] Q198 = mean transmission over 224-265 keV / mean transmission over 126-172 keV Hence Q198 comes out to 0.92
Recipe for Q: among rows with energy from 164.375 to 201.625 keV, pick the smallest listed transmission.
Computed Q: 32.04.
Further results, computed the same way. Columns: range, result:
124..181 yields 33.94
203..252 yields 32.32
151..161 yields 35.73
